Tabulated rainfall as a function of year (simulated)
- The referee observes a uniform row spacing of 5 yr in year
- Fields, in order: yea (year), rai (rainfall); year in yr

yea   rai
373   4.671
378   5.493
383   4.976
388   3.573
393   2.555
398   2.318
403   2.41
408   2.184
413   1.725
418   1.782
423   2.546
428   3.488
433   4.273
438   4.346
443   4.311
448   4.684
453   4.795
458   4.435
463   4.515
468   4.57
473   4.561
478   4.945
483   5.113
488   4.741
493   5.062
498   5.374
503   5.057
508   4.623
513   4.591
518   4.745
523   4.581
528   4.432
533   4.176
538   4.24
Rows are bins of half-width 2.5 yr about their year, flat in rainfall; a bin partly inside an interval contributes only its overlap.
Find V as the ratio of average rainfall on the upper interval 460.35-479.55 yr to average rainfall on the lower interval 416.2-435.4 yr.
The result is 1.5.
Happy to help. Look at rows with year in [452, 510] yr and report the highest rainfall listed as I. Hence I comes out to 5.374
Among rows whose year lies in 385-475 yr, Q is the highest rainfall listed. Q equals 4.795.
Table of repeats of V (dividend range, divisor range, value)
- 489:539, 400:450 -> 1.49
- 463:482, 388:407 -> 1.84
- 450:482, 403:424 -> 2.26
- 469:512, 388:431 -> 1.99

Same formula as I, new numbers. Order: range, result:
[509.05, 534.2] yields 4.745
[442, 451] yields 4.684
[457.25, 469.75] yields 4.57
